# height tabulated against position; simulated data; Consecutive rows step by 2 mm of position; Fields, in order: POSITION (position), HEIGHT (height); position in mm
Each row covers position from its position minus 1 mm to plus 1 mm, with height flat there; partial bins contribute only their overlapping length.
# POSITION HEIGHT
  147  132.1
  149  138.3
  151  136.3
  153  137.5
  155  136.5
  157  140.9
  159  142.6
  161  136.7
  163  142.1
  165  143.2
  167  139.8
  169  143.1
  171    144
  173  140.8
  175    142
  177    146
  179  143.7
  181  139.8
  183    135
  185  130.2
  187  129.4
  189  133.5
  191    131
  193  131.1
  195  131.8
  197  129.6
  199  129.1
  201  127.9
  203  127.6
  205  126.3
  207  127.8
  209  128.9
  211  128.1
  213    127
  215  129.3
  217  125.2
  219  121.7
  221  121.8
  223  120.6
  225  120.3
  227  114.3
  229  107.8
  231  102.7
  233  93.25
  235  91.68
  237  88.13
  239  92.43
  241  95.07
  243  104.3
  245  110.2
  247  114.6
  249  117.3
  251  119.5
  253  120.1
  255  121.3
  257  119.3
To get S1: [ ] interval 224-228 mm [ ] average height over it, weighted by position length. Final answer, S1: 117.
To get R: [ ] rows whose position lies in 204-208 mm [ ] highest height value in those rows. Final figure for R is 127.8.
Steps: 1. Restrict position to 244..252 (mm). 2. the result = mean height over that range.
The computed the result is 115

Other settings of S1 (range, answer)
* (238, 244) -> 97.3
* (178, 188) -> 136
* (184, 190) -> 131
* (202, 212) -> 128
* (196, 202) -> 129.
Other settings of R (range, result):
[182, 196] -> 135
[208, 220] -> 129.3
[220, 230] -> 121.8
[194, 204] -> 131.8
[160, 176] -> 144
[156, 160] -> 142.6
